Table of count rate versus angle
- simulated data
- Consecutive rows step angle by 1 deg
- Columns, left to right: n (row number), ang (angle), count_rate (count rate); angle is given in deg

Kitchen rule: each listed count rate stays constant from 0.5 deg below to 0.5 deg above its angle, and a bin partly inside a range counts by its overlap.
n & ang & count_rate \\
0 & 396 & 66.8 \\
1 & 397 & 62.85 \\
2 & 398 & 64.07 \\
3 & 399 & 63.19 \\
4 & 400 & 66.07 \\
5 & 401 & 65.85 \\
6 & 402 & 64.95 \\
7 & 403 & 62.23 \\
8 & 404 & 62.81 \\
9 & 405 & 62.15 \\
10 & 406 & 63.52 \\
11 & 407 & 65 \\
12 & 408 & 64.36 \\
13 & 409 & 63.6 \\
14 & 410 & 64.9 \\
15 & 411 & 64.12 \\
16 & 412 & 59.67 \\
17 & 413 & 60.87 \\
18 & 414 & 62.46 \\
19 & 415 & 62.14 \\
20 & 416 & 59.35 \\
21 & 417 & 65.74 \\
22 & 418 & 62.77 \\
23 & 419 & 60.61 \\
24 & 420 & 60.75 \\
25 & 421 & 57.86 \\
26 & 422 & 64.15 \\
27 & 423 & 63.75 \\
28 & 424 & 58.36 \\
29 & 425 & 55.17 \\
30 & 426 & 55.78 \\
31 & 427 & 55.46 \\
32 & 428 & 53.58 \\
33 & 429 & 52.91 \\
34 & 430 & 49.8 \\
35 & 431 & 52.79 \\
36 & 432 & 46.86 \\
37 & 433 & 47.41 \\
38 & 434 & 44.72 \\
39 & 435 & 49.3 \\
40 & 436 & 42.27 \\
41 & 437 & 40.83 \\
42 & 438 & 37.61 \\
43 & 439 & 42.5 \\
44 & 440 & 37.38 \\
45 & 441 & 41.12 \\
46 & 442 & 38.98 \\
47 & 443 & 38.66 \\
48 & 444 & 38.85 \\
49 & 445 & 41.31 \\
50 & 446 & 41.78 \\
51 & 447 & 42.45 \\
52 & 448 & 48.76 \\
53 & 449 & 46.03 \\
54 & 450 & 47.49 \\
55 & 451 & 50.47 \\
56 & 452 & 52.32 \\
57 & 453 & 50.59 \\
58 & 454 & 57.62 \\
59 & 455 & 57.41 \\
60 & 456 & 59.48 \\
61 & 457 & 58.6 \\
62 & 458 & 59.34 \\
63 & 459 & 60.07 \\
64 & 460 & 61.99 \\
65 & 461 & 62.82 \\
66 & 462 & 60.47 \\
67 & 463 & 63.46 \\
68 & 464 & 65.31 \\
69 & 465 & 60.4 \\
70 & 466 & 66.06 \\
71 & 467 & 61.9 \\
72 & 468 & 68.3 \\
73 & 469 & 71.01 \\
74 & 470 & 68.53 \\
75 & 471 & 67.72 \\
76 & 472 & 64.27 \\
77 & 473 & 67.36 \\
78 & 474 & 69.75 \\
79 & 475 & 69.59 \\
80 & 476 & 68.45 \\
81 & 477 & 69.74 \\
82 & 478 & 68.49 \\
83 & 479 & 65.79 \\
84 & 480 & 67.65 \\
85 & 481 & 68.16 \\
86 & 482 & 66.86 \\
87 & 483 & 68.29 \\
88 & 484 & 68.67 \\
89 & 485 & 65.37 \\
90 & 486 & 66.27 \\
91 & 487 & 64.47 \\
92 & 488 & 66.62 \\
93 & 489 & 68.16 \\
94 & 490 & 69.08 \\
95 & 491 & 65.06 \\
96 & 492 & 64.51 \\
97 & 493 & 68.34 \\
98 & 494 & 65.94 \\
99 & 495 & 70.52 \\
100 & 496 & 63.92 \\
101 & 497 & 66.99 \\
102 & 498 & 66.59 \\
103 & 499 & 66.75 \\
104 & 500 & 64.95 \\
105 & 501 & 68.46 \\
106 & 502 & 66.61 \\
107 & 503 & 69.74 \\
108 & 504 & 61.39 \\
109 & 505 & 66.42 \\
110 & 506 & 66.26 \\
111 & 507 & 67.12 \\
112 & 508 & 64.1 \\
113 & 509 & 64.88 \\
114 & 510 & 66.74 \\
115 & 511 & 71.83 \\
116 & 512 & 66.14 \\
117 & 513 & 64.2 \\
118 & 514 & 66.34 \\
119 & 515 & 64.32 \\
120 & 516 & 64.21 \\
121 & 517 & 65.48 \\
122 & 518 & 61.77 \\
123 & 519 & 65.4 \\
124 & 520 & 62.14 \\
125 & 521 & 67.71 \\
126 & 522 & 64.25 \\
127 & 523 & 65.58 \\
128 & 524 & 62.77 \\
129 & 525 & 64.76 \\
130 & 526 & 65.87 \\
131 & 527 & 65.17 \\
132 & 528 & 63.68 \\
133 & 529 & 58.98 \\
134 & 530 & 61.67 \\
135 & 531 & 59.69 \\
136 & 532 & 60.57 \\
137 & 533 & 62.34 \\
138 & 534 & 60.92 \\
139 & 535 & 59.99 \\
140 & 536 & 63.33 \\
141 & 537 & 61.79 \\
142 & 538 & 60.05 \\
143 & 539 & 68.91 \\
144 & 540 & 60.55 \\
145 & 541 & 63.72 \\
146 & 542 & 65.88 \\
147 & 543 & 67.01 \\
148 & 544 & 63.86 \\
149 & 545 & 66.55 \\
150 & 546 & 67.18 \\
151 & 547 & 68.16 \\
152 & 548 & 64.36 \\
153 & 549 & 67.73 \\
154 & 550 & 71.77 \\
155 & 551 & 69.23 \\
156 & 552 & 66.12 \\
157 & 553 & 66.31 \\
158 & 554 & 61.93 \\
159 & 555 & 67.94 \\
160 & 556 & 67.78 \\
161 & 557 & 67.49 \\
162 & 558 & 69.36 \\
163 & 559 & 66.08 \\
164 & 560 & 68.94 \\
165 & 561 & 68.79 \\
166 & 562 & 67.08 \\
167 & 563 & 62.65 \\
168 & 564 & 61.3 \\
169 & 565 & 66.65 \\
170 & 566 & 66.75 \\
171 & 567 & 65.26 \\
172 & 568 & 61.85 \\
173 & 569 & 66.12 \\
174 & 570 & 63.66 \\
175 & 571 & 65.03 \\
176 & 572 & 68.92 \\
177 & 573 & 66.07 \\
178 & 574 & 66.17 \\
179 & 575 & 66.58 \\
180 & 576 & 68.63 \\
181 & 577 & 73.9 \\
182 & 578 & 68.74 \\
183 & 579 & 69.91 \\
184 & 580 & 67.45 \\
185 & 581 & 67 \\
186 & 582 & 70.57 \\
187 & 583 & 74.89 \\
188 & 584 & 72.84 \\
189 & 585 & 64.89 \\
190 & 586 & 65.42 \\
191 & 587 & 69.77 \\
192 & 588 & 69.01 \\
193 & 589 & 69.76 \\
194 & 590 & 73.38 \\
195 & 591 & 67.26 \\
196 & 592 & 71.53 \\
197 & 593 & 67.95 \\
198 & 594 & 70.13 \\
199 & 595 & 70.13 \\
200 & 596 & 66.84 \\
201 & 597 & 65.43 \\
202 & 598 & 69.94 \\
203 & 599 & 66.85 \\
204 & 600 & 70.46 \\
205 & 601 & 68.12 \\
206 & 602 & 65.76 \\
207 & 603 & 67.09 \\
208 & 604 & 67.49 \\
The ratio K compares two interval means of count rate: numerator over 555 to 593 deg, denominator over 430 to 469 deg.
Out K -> 1.32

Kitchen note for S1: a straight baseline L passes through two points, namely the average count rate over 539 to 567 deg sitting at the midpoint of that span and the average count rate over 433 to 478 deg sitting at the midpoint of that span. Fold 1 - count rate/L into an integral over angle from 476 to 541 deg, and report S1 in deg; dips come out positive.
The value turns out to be -4.6 deg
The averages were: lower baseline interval 54.9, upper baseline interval 66.4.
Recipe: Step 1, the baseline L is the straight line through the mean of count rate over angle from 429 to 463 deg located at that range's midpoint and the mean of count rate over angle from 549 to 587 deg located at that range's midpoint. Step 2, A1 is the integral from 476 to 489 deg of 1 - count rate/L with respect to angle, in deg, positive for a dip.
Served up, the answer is -3.1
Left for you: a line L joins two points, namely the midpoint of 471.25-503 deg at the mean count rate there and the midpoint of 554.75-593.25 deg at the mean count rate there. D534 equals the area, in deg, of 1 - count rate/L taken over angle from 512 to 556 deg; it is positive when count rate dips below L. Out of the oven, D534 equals 2.0 deg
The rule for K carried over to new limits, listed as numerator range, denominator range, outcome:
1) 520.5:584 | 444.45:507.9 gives 1.05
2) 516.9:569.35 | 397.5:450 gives 1.19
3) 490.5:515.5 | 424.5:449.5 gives 1.45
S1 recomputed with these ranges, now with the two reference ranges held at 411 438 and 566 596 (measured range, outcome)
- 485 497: -1.1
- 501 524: -1.1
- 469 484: -2.1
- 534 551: 0.0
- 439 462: 3.1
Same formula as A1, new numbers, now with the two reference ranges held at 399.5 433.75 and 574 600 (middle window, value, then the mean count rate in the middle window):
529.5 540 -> 0.7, 61.9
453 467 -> 0.3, 60.7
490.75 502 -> -0.4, 66.6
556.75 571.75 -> 0.5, 65.8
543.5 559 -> 0.0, 67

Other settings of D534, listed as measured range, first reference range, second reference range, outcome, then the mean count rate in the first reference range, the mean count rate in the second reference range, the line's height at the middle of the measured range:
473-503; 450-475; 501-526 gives -1.7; 61.8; 65.5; 63.6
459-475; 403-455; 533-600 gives -2.3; 53.3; 66.9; 57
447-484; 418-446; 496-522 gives -3.5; 49.3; 65.8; 56.5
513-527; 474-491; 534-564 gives 0.4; 67.6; 65.7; 66.5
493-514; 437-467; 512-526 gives -1.7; 51.4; 64.6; 61.6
